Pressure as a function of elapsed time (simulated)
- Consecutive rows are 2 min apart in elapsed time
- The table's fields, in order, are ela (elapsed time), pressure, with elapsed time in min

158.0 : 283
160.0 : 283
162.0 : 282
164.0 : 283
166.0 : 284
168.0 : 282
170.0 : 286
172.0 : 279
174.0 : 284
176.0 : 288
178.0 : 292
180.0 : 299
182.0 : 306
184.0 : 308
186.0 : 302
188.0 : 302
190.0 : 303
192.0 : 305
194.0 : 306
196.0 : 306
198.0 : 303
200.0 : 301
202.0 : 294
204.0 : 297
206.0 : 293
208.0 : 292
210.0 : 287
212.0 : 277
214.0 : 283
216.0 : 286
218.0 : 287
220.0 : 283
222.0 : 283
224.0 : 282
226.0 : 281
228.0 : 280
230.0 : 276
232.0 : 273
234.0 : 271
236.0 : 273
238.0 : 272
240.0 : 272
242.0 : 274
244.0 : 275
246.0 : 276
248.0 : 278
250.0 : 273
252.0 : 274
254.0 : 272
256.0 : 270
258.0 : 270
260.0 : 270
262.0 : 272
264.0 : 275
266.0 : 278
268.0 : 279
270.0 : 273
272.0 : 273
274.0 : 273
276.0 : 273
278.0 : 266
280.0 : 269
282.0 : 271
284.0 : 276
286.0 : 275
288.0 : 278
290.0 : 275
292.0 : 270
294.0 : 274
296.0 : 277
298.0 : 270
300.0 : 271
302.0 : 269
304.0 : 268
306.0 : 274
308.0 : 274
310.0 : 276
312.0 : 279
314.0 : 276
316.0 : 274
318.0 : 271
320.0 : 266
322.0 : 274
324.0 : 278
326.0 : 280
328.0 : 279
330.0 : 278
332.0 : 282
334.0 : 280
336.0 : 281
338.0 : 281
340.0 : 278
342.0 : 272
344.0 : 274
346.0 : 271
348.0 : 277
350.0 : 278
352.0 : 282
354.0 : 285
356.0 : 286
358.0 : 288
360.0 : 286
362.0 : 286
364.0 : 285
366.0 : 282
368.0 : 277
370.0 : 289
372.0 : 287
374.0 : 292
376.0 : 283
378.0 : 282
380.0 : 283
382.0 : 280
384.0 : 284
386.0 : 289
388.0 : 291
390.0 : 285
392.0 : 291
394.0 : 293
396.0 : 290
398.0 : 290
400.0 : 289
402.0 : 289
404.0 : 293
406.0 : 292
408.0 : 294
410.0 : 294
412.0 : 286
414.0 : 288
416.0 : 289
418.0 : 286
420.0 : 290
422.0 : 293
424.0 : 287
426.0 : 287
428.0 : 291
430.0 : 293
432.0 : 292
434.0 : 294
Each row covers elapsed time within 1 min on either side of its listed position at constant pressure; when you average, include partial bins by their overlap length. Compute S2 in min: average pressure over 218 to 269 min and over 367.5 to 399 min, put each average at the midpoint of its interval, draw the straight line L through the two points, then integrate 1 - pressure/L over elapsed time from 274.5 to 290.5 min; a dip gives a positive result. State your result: 0.3 min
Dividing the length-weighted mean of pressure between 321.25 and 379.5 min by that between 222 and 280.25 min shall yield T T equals 1.03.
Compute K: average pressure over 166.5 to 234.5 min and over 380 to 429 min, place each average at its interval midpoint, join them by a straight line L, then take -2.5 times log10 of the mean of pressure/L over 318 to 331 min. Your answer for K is 0.05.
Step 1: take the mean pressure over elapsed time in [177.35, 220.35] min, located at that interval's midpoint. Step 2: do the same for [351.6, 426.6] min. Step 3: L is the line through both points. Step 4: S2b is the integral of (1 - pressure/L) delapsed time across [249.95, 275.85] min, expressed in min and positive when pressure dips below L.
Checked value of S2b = 1.8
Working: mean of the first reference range 296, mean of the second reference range 287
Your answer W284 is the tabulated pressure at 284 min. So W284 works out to 276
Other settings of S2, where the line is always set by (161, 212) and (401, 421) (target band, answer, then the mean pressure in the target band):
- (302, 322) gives 1.3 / 273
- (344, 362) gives 0.6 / 281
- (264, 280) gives 1.1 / 273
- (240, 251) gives 0.7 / 275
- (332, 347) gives 0.7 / 277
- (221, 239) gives 1.0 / 277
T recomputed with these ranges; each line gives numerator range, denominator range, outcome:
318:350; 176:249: 0.96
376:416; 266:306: 1.06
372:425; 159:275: 1.02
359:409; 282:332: 1.05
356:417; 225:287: 1.05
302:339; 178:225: 0.94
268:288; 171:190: 0.92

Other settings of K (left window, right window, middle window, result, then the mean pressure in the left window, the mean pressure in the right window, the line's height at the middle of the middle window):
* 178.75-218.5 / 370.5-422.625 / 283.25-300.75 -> 0.07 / 297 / 289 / 293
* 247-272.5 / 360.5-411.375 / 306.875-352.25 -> 0.02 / 274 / 288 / 281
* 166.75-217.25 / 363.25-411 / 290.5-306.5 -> 0.07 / 294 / 288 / 291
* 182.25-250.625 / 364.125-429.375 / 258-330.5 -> 0.05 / 287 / 288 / 288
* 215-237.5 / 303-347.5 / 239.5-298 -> 0.02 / 279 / 276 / 278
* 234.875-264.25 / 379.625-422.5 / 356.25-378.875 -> 0.00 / 273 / 289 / 286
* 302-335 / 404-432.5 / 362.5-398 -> -0.01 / 275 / 290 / 285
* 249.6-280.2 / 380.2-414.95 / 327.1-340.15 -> 0.00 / 273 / 289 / 281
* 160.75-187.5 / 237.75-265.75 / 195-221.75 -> -0.03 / 291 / 273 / 283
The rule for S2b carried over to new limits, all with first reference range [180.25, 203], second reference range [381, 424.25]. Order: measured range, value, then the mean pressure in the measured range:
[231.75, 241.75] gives 0.93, 272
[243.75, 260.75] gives 1.48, 273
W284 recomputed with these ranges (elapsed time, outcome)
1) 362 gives 286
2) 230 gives 276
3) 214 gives 283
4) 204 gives 297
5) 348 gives 277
